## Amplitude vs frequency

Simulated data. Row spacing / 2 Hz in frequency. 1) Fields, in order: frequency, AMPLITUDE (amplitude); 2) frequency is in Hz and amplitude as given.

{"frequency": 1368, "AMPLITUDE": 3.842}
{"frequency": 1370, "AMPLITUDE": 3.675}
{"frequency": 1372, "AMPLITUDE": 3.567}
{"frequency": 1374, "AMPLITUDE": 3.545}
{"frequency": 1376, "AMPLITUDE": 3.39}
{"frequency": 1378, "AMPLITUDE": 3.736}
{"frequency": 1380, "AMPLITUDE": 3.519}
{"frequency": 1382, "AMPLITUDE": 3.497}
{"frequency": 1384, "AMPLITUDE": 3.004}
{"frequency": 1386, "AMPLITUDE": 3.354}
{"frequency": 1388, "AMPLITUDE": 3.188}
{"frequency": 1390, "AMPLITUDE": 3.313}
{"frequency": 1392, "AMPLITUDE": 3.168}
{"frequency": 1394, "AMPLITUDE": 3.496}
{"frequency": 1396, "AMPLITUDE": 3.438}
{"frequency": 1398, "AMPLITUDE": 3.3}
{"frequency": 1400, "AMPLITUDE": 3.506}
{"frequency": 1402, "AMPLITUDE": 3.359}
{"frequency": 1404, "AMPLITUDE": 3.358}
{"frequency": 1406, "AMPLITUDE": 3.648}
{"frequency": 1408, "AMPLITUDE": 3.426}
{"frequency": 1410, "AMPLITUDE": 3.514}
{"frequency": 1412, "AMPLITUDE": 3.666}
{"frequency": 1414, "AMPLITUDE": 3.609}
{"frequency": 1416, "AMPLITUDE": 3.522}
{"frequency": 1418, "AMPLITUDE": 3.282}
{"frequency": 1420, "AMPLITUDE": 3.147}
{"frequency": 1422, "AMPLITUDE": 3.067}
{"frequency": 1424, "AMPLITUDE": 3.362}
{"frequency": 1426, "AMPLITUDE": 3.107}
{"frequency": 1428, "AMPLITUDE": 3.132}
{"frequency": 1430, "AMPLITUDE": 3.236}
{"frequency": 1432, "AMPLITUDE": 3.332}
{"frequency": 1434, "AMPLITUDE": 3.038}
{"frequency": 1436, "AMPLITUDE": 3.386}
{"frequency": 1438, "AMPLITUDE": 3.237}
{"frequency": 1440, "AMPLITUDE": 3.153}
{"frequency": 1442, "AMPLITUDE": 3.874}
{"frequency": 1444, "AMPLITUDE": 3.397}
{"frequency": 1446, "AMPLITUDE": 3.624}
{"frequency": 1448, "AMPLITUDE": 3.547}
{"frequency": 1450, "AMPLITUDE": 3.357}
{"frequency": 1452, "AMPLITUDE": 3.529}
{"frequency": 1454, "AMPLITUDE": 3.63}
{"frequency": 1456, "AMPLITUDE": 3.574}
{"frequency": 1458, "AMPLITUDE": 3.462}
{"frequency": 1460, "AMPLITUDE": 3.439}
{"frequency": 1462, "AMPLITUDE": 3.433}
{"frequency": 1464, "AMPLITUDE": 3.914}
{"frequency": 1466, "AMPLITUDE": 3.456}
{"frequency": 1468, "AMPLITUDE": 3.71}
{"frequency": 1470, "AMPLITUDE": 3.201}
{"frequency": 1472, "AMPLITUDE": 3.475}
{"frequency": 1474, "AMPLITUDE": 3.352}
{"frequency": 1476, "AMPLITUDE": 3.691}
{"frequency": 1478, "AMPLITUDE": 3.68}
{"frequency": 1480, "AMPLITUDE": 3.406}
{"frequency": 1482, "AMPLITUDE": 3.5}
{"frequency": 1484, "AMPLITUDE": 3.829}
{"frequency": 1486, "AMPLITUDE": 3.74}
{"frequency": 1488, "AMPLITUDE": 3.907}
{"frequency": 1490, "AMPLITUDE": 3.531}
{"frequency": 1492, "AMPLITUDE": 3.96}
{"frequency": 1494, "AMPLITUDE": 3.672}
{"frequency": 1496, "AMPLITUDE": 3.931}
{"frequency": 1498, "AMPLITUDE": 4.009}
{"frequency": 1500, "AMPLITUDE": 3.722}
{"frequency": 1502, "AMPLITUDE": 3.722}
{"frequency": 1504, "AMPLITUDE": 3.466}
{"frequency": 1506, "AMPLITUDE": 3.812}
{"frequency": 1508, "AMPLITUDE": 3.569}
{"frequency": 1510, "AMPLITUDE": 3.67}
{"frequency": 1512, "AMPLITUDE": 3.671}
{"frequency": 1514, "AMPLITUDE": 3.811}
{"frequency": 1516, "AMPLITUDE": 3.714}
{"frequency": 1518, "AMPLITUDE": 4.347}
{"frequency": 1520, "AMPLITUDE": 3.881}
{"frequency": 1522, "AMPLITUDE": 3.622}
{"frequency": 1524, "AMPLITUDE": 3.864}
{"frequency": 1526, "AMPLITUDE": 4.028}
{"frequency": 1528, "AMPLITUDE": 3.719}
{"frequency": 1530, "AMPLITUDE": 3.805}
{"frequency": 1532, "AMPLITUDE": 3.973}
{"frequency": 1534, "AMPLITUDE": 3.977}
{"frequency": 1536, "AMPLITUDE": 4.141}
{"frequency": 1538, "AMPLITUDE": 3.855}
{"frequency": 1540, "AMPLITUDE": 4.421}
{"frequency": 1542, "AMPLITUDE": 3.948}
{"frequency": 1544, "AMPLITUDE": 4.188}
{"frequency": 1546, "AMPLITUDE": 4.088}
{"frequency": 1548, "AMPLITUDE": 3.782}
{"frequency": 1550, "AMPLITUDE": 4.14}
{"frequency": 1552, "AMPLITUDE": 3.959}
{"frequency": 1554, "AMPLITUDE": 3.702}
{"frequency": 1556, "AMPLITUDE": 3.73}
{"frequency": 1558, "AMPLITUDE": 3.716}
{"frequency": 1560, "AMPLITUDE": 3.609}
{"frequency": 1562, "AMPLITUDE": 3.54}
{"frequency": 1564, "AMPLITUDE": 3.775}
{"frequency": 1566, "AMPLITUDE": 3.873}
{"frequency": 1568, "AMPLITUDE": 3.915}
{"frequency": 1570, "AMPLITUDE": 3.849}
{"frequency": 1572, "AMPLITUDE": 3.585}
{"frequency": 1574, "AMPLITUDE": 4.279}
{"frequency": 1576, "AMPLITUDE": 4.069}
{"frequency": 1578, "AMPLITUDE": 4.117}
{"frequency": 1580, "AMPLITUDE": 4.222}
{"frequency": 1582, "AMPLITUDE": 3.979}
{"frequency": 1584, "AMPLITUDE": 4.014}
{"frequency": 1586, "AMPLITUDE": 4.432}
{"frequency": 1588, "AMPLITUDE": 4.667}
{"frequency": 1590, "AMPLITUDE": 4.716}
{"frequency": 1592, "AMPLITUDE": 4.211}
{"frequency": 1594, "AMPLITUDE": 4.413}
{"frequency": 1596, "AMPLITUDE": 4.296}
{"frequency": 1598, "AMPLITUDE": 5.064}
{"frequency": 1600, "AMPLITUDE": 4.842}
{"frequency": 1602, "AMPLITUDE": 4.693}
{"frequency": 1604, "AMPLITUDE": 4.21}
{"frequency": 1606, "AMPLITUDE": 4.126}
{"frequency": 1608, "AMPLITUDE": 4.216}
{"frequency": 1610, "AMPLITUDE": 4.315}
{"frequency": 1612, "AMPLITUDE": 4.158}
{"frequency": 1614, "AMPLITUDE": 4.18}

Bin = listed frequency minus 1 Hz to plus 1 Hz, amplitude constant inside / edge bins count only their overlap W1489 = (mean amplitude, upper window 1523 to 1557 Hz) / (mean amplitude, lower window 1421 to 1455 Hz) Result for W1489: 1.18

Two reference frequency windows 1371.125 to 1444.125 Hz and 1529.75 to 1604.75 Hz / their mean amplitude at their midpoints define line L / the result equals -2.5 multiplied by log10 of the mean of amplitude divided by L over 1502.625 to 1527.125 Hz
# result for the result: 0.02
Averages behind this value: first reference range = 3.37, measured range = 3.79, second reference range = 4.1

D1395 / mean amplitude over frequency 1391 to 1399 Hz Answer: 3.35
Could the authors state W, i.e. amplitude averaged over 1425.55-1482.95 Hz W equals 3.45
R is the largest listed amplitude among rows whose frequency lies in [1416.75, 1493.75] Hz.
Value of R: 3.96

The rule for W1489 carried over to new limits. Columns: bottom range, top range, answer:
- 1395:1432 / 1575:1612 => 1.29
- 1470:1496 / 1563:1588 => 1.11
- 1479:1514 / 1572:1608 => 1.17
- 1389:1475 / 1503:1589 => 1.15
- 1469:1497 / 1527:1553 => 1.10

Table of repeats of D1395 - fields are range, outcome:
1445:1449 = 3.59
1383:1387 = 3.18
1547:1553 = 3.96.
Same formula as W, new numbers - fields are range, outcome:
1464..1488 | 3.58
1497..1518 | 3.75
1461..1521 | 3.69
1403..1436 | 3.34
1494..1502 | 3.84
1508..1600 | 4.01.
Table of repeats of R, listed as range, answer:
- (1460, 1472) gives 3.914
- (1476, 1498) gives 4.009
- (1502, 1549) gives 4.421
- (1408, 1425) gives 3.666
